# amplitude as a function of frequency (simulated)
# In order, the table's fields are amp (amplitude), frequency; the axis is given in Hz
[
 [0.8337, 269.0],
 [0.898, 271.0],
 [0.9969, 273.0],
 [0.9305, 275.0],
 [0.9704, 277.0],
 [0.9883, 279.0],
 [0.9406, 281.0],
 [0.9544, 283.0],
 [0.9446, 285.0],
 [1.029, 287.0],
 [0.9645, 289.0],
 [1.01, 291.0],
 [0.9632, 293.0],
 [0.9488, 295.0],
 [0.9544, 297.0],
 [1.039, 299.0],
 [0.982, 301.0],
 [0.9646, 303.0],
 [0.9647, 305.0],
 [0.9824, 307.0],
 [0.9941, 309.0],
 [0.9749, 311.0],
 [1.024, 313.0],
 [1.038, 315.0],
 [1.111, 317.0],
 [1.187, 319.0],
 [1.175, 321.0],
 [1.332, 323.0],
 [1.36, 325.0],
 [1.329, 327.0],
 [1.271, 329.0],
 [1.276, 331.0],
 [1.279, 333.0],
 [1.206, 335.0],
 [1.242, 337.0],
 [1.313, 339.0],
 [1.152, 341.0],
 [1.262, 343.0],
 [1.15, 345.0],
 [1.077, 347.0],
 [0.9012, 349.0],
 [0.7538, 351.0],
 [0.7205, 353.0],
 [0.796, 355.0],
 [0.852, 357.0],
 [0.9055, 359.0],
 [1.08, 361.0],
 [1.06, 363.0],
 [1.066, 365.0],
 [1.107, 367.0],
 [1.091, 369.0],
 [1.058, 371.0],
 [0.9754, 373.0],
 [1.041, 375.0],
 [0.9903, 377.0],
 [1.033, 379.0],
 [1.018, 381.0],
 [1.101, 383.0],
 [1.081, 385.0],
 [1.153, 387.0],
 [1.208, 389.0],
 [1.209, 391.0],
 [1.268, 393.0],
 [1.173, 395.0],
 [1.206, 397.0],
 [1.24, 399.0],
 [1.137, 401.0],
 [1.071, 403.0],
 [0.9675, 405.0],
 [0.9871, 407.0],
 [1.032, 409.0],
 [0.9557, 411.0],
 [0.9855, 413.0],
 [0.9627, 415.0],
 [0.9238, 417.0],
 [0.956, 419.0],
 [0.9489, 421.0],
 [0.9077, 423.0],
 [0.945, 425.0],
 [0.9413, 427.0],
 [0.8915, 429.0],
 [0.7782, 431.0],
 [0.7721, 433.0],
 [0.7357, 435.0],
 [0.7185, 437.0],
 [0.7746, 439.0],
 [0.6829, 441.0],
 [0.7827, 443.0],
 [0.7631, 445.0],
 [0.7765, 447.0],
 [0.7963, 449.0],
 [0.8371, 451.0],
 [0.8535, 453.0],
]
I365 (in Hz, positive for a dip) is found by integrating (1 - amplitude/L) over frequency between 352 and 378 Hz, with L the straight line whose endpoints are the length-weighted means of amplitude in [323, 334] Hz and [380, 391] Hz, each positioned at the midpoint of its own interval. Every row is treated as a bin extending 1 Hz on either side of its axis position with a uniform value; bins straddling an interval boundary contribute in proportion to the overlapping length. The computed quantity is 4.49 Hz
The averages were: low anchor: 1.31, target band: 0.98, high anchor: 1.12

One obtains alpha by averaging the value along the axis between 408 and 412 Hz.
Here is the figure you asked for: 0.994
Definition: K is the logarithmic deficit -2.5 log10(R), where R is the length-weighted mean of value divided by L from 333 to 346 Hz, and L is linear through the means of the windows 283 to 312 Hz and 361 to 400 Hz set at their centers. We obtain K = -0.174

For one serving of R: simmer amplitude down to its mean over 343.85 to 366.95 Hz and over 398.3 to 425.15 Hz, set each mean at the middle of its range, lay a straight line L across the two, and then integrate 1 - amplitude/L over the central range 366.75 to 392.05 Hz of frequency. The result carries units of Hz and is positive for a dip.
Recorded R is -2.8 Hz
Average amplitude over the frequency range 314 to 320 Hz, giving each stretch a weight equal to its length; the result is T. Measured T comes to 1.11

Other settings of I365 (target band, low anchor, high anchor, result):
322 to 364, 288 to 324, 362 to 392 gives -2.14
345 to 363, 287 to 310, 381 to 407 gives 2.74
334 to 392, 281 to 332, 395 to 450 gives -3.55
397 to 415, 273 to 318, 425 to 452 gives -4.57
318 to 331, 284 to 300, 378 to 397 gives -3.00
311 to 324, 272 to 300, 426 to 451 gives -2.73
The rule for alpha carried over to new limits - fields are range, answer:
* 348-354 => 0.792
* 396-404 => 1.16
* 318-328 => 1.28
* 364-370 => 1.09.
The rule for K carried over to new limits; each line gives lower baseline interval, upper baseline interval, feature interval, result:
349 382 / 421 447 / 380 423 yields -0.20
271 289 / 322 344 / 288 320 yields 0.10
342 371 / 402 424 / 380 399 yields -0.19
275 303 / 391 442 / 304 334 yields -0.19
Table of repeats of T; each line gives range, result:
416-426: 0.936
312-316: 1.03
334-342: 1.23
